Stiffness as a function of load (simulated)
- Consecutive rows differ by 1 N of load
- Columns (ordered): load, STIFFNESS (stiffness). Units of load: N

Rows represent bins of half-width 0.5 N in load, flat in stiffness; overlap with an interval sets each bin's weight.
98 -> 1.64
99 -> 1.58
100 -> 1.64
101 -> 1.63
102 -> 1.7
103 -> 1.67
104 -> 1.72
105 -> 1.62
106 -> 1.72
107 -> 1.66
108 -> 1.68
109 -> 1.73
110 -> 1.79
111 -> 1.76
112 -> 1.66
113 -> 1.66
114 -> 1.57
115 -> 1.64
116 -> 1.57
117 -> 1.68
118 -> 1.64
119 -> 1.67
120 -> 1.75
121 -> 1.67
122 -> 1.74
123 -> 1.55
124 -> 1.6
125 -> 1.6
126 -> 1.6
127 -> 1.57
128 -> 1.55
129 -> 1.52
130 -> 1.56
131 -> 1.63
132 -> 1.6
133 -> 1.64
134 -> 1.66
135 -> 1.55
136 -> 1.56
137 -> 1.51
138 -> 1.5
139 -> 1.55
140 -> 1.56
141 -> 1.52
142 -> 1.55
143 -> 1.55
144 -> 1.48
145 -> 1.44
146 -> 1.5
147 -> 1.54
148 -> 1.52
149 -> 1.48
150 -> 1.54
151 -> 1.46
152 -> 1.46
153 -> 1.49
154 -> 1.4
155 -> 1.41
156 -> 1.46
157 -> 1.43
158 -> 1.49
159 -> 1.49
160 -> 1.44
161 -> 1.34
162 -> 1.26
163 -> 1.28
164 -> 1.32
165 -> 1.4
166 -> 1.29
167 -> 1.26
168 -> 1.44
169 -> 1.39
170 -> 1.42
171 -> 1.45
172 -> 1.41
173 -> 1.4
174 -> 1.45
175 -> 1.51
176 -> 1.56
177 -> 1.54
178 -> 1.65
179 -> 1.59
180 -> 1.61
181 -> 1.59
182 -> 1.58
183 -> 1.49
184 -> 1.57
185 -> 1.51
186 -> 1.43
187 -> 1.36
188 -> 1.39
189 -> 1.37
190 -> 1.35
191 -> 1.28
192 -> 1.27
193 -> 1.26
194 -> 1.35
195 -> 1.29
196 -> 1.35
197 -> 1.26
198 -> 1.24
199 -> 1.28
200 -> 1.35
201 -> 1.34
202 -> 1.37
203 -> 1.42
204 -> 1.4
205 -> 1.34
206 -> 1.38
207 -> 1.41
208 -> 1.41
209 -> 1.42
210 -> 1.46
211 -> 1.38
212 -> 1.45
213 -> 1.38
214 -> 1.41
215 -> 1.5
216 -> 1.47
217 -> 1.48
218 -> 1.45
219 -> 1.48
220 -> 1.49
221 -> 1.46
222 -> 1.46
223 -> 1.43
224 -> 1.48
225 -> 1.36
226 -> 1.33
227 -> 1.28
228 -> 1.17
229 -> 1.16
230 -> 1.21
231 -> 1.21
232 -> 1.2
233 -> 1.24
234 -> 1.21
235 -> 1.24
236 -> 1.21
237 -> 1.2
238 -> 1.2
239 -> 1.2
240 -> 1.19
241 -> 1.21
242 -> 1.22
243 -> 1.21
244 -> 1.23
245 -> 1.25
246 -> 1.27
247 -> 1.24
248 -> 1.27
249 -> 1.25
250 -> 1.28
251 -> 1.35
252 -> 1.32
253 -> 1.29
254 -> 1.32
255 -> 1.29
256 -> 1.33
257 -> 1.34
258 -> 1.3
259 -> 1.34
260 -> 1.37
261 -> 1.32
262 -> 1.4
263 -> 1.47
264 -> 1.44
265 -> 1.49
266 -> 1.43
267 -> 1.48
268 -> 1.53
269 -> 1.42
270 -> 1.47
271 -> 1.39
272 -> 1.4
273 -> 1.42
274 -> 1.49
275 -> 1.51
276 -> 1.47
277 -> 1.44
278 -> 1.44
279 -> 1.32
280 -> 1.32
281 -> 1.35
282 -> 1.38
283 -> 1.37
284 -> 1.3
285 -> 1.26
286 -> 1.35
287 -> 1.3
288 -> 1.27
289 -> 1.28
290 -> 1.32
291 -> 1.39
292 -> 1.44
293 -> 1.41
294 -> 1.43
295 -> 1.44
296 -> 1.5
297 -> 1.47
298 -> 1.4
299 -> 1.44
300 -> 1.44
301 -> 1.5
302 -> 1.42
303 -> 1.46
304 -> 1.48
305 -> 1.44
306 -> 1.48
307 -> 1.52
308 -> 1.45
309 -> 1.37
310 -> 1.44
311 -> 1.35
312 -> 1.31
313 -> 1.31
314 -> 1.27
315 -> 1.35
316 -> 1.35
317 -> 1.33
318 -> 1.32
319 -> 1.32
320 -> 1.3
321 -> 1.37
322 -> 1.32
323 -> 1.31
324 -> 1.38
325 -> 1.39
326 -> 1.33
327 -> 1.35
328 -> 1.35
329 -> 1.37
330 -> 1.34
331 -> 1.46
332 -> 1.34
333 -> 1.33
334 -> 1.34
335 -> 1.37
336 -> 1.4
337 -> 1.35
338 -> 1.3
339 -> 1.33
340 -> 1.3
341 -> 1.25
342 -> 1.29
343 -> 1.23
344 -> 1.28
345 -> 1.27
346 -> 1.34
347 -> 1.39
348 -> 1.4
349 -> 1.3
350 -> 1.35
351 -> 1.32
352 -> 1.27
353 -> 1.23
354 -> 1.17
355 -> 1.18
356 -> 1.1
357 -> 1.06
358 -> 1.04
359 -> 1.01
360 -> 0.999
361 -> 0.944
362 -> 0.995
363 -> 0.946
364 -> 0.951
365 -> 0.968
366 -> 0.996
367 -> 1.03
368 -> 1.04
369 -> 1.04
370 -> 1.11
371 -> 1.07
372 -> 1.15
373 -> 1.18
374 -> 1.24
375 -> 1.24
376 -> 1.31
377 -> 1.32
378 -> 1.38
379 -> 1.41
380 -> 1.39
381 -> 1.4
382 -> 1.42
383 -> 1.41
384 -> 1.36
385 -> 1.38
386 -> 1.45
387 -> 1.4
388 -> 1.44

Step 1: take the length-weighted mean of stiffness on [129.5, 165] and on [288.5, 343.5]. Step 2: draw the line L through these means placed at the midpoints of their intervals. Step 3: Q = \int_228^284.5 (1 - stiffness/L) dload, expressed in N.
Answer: 3.6 N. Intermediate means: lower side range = 1.49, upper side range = 1.37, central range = 1.32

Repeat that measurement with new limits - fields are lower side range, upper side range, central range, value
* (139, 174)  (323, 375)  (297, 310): -1.8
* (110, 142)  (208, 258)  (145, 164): 1.1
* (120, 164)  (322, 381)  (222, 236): 1.3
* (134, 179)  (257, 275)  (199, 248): 3.7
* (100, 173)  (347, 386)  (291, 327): -3.2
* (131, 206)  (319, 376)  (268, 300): -2.2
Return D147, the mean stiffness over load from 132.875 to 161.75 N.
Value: 1.5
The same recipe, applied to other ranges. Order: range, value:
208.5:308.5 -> 1.36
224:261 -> 1.26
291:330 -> 1.39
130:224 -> 1.45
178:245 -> 1.36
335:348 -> 1.32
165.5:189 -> 1.47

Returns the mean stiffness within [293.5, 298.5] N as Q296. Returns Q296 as 1.45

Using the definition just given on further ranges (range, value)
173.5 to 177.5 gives 1.52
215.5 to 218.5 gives 1.47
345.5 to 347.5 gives 1.36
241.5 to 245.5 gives 1.23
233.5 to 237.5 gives 1.22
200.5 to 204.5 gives 1.38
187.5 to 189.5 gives 1.38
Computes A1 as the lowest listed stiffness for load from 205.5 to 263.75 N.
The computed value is 1.16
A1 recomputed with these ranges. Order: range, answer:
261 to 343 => 1.23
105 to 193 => 1.26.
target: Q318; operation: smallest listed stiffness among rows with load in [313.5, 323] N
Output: 1.27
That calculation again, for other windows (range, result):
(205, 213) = 1.34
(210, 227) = 1.28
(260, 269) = 1.32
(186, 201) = 1.24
